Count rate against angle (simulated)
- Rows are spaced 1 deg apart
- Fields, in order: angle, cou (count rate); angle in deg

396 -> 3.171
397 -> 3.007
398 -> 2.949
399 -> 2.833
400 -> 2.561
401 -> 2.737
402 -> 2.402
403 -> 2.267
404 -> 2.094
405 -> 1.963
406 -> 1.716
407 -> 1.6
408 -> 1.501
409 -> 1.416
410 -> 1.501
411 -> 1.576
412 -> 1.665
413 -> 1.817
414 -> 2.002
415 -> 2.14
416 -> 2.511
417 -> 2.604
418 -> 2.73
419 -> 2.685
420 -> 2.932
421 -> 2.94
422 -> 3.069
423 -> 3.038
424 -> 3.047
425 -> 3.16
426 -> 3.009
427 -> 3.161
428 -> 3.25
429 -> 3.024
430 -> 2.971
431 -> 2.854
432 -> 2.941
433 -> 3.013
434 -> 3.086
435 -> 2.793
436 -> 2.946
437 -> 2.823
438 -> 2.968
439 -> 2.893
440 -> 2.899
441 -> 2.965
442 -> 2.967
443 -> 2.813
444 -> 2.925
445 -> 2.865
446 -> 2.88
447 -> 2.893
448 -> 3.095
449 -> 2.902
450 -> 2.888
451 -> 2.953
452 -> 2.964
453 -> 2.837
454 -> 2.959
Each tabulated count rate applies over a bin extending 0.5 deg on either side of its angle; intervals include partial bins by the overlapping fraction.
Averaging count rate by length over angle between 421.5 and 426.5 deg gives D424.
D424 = 3.06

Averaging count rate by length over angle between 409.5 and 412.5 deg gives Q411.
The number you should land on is 1.58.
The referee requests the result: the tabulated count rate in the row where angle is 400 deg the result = 2.561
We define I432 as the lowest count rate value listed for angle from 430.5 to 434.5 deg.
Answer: 2.854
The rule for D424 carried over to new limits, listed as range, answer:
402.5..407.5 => 1.93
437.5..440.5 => 2.92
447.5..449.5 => 3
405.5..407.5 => 1.66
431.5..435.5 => 2.96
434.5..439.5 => 2.88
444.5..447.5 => 2.88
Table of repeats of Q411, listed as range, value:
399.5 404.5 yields 2.41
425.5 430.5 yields 3.08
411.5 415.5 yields 1.91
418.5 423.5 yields 2.93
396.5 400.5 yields 2.84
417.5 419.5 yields 2.71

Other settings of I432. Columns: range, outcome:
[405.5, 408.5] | 1.501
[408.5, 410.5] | 1.416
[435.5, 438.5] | 2.823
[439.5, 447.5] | 2.813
